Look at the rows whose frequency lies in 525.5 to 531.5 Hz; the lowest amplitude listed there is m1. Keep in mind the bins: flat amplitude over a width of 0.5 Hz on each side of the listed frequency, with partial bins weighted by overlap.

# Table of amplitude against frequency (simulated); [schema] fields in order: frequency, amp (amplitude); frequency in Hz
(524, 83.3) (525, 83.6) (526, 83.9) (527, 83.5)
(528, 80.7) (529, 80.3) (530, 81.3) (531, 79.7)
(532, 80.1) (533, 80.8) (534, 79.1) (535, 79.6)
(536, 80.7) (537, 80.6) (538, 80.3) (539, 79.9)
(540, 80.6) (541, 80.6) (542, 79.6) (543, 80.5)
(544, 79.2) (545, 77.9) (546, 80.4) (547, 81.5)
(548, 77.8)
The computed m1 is 79.7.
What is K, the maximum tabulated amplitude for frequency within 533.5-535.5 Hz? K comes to 79.6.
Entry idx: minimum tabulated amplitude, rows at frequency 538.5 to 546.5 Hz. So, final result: 77.9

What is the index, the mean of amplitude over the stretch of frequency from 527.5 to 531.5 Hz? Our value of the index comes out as 80.5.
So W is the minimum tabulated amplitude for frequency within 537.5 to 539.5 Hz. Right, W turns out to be 79.9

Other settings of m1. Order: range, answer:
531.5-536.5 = 79.1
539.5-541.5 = 80.6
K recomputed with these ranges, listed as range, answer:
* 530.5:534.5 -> 80.8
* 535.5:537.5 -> 80.7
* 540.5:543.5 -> 80.6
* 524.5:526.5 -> 83.9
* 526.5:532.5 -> 83.5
